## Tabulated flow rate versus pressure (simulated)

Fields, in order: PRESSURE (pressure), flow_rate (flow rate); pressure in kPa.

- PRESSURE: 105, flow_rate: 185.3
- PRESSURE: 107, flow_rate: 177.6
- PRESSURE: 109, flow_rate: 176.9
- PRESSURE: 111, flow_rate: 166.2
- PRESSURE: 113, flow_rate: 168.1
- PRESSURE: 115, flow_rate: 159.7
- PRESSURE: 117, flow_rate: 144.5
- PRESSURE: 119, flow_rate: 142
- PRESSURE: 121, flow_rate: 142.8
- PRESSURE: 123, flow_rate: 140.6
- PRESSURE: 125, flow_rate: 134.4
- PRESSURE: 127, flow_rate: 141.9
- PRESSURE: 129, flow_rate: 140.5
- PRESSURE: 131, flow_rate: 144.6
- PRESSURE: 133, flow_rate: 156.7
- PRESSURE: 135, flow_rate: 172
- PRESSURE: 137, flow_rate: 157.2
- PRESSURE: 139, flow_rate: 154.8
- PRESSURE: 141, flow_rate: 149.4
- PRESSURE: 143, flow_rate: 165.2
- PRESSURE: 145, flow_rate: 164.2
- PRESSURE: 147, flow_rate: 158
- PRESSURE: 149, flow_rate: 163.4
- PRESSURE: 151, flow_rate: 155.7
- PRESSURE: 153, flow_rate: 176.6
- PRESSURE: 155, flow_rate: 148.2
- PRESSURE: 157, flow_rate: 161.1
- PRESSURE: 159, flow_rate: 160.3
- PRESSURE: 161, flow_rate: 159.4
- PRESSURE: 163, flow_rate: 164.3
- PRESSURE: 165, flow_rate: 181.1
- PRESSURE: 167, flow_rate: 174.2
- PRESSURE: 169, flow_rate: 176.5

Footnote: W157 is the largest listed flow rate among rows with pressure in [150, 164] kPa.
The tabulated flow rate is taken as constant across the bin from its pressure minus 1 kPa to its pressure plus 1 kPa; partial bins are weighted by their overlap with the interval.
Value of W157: 176.6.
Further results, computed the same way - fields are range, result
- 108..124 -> 176.9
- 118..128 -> 142.8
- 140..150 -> 165.2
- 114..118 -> 159.7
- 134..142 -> 172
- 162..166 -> 181.1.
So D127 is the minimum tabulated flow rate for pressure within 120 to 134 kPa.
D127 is 134.4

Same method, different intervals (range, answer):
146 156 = 148.2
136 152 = 149.4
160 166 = 159.4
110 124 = 140.6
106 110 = 176.9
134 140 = 154.8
